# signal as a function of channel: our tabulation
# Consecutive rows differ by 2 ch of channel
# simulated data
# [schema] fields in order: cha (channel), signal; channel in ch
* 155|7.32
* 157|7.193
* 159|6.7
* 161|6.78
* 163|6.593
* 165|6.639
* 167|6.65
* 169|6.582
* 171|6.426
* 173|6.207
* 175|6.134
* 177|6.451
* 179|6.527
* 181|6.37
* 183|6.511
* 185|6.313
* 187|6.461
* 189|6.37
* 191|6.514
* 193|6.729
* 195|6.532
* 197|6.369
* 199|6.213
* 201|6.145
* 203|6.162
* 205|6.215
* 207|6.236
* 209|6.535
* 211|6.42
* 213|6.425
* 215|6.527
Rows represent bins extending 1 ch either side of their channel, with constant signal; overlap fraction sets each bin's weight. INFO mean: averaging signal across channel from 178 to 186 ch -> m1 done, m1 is 6.43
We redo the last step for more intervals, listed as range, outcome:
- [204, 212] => 6.35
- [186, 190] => 6.42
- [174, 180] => 6.37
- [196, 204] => 6.22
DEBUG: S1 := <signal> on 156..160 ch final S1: 6.95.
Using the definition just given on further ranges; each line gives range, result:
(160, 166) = 6.67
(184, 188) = 6.39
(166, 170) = 6.62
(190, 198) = 6.54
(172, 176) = 6.17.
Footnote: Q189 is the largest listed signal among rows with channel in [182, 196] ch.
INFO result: 6.729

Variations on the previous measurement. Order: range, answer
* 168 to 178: 6.582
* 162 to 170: 6.65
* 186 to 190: 6.461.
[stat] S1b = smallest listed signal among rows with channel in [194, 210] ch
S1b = 6.145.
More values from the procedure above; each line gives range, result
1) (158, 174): 6.207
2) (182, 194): 6.313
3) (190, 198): 6.369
